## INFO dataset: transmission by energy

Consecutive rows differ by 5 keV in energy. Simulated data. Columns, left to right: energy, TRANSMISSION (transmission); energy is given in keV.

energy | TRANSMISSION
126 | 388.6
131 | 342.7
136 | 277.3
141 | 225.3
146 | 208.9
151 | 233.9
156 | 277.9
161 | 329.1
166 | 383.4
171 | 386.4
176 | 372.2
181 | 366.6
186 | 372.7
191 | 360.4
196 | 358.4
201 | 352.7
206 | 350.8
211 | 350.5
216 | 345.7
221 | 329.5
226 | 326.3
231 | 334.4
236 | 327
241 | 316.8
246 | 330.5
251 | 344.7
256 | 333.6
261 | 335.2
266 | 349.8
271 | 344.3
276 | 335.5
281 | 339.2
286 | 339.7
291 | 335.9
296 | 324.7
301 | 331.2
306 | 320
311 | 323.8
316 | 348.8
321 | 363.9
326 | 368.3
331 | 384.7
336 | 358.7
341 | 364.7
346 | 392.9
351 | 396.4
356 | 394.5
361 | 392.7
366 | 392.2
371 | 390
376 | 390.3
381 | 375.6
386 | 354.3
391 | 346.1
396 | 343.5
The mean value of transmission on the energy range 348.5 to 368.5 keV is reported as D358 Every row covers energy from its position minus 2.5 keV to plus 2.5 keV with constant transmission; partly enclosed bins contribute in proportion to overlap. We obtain 394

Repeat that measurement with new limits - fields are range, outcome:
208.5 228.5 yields 338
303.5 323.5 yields 339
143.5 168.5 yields 287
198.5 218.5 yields 350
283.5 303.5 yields 333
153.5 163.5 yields 304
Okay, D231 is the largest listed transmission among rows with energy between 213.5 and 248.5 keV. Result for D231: 345.7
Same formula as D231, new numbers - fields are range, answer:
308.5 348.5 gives 392.9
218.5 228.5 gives 329.5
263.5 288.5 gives 349.8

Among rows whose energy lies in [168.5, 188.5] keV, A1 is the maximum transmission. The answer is 386.4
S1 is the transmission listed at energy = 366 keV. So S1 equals 392.2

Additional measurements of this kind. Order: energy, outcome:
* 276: 335.5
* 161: 329.1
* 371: 390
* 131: 342.7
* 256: 333.6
